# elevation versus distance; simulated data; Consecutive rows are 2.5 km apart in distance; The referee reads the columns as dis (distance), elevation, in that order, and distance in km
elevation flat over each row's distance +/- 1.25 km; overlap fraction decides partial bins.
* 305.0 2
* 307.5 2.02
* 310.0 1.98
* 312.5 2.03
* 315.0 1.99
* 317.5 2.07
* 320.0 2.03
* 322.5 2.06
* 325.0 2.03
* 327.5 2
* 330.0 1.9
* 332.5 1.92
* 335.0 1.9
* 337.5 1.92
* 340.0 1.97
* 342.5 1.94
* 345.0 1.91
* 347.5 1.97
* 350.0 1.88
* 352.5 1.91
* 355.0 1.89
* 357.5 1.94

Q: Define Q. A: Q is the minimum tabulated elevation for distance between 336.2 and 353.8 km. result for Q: 1.88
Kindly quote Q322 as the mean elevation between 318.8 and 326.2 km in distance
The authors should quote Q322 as 2.04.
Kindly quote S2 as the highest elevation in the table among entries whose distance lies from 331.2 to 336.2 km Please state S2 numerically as 1.92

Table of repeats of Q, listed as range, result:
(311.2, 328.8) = 1.99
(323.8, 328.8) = 2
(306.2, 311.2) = 1.98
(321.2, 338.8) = 1.9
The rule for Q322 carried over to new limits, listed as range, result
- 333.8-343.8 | 1.93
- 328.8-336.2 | 1.91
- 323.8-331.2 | 1.98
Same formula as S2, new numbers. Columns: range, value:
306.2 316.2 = 2.03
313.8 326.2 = 2.07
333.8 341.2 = 1.97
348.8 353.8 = 1.91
